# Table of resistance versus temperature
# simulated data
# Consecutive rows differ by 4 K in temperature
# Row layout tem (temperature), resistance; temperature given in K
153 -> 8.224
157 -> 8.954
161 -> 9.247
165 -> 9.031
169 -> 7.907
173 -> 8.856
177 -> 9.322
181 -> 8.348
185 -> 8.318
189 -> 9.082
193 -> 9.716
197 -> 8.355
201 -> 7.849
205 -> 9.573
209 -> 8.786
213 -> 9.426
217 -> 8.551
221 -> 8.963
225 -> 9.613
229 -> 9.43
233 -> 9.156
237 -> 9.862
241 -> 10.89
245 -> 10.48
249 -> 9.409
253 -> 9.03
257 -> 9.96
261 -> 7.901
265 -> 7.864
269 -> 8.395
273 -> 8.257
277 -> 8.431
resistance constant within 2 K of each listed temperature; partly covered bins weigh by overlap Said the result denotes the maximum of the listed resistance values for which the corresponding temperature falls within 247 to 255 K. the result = 9.409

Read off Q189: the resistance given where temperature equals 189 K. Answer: 9.082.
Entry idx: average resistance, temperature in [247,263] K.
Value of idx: 9.07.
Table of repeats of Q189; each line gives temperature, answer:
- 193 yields 9.716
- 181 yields 8.348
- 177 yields 9.322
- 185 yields 8.318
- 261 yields 7.901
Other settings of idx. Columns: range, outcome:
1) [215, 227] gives 9.04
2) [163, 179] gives 8.78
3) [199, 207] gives 8.71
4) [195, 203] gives 8.1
